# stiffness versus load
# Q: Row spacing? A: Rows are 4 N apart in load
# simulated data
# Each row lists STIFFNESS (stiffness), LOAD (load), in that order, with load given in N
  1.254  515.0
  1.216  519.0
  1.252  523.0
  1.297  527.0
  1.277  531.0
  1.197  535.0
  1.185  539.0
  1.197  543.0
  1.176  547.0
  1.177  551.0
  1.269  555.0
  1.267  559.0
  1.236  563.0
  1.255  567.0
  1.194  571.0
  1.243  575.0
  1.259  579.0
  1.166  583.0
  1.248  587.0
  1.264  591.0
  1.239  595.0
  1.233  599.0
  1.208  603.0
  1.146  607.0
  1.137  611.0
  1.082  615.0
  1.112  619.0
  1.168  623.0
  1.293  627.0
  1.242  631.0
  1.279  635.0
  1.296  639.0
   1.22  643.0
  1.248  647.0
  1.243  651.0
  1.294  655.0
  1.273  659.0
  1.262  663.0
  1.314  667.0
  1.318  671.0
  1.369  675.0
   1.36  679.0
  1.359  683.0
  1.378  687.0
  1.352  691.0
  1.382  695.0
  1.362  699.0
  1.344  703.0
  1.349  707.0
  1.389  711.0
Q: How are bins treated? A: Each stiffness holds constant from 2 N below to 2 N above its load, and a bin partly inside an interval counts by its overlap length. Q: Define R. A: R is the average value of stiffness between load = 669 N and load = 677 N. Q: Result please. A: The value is 1.34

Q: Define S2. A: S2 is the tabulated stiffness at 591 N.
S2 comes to 1.264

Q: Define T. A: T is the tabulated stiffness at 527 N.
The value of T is 1.297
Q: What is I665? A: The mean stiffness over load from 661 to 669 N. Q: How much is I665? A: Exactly 1.29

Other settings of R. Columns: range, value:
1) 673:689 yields 1.37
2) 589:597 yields 1.25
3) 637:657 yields 1.26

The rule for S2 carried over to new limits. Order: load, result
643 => 1.22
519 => 1.216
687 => 1.378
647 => 1.248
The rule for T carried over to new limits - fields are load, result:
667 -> 1.314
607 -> 1.146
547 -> 1.176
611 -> 1.137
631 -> 1.242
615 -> 1.082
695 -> 1.382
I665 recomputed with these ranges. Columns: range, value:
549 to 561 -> 1.24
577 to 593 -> 1.23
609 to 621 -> 1.11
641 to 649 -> 1.23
